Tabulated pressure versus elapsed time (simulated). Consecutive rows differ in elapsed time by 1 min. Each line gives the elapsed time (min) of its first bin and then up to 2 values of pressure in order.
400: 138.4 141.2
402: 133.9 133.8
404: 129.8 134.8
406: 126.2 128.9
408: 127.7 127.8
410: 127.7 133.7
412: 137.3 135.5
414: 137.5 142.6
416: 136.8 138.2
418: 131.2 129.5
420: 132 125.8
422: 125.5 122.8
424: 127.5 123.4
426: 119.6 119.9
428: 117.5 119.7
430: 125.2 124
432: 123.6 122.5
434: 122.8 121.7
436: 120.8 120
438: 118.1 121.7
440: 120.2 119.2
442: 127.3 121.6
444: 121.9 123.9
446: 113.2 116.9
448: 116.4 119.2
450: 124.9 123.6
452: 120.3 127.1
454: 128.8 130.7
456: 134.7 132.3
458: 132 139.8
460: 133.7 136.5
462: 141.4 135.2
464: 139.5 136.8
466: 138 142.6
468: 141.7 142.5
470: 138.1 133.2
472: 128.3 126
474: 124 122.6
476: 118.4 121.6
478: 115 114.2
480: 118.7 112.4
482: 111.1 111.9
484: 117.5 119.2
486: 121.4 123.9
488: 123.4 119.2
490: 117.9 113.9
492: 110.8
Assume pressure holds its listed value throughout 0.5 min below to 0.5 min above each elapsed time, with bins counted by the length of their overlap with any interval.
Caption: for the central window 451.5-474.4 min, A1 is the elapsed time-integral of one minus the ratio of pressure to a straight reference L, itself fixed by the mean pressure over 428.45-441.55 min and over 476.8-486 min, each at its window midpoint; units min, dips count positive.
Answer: -3.1 min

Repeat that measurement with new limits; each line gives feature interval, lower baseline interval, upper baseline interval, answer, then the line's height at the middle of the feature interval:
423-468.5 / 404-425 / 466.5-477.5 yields 1.61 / 131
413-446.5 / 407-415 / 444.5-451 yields 0.30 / 126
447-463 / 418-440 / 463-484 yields -0.50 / 125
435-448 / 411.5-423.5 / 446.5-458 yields 0.75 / 128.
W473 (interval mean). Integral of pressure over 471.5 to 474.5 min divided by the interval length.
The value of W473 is 126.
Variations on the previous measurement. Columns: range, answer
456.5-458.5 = 132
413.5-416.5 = 139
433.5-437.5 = 121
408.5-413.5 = 132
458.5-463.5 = 137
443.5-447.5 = 119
